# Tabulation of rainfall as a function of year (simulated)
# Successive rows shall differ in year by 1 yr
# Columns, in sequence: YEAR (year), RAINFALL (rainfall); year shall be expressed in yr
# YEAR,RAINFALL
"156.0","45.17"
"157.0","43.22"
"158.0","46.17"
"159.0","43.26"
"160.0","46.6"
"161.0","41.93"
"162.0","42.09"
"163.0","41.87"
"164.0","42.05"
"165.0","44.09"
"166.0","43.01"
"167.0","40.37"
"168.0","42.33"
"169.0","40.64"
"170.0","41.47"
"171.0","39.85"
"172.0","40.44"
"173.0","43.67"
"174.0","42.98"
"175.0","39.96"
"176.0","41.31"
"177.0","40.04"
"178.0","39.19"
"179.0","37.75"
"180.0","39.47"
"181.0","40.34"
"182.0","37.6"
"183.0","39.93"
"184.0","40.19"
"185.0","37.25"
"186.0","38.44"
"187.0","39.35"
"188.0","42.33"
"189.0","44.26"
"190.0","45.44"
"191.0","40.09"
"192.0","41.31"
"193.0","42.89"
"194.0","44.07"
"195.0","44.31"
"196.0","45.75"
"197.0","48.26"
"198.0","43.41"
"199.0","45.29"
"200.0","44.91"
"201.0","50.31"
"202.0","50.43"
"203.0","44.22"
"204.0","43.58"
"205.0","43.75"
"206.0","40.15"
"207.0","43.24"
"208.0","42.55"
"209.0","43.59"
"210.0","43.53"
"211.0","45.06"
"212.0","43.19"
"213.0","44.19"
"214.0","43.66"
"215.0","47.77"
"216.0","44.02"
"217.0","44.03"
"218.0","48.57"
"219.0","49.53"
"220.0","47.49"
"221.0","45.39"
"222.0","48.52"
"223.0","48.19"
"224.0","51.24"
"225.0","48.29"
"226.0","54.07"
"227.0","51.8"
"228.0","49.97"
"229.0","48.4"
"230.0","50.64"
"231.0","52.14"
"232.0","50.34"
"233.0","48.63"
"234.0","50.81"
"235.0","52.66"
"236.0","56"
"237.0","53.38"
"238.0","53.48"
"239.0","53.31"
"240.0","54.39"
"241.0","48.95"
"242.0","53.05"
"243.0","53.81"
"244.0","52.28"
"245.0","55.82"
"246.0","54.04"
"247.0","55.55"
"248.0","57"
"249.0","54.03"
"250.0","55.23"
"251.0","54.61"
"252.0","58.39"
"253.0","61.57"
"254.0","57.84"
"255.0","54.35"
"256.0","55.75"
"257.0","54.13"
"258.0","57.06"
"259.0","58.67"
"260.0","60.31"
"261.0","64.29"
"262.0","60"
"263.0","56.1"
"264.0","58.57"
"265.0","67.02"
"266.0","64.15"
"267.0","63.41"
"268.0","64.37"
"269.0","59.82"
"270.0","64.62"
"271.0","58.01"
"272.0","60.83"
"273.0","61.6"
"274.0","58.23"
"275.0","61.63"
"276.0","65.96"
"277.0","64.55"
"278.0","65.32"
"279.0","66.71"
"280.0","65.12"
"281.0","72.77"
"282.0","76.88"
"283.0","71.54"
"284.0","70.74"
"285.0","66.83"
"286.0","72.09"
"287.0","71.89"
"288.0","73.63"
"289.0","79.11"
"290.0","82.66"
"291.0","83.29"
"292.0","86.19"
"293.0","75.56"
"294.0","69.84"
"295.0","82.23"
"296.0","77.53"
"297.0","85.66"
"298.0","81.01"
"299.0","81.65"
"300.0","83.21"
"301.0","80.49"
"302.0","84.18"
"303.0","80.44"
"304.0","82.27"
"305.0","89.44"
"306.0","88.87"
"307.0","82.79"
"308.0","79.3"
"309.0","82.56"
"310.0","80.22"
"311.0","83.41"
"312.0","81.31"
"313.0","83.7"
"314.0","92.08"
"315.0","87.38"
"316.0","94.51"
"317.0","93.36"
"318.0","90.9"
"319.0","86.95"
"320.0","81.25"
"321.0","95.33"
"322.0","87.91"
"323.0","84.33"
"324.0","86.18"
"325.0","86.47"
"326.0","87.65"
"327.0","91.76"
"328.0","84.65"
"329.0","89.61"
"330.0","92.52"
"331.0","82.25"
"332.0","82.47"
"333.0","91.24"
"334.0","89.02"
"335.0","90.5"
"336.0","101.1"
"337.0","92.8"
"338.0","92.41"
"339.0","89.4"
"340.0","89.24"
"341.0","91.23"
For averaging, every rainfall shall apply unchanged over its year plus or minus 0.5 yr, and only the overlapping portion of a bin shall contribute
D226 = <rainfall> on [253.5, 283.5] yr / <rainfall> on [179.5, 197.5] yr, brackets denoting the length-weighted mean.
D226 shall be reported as 1.5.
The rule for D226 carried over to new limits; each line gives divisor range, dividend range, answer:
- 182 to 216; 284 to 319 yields 1.89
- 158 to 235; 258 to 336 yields 1.74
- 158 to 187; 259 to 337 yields 1.89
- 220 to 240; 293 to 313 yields 1.61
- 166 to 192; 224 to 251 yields 1.29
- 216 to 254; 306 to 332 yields 1.67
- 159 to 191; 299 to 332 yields 2.09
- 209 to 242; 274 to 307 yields 1.55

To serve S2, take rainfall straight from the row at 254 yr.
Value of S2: 57.84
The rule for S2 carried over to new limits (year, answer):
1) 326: 87.65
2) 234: 50.81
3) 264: 58.57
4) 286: 72.09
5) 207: 43.24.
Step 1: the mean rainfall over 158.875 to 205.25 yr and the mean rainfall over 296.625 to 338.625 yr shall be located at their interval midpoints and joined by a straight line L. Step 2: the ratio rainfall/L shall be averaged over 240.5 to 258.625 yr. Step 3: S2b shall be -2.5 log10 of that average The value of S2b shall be 0.17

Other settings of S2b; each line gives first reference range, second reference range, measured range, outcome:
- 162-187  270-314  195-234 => 0.124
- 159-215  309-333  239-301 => 0.089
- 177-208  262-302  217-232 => 0.067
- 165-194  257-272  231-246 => 0.043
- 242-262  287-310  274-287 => 0.056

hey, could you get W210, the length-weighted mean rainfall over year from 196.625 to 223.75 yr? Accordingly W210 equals 45.5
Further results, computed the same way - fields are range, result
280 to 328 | 82.2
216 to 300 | 60.7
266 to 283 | 64.6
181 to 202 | 42.9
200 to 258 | 50.2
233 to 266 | 56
